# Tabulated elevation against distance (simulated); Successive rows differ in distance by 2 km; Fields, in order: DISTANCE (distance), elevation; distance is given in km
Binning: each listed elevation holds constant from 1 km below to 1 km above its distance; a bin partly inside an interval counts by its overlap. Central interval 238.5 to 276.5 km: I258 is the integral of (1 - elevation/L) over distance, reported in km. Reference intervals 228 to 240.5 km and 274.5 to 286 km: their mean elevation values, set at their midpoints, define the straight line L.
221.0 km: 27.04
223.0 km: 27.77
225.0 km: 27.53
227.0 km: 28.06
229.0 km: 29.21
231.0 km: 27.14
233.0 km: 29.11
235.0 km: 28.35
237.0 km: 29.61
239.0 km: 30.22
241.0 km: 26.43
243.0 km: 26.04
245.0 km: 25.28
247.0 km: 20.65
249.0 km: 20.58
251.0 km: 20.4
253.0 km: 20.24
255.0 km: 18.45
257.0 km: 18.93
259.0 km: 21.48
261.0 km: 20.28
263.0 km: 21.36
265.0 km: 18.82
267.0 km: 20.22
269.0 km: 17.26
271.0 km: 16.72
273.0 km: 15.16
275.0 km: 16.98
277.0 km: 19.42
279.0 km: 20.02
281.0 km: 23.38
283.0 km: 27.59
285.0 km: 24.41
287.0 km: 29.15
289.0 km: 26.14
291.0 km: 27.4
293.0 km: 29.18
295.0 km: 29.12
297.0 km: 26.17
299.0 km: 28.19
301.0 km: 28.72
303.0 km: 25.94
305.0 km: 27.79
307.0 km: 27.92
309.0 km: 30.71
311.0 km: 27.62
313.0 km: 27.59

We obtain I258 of 7.3 km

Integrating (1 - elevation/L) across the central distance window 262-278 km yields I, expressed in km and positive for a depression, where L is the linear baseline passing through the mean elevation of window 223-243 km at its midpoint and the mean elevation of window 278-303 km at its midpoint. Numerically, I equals 5.3 km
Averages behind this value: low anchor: 28.3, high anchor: 26.6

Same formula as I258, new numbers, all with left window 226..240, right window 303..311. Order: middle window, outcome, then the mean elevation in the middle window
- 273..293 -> 3.37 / 23.7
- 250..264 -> 4.15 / 20.2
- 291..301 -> 0.08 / 28.1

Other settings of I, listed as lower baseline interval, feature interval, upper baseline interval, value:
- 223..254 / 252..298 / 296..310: 8.56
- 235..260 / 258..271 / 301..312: 2.66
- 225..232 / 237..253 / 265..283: 0.39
